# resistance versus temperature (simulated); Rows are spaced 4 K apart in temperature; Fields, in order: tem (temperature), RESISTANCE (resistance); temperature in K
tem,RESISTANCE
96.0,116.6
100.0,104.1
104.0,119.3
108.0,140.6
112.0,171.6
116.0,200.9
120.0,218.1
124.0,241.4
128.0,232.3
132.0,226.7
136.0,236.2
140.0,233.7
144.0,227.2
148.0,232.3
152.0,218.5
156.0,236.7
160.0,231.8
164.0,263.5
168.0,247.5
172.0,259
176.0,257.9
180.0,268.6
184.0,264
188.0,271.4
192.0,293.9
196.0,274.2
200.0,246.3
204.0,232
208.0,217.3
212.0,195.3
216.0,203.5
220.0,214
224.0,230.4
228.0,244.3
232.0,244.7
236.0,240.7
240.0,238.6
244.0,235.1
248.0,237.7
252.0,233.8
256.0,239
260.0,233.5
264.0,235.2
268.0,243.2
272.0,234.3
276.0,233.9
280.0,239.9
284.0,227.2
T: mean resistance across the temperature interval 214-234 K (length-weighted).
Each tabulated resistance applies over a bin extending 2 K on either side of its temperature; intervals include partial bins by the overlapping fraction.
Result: 227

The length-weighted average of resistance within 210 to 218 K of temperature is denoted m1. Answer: 199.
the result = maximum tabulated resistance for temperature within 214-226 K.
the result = 230.4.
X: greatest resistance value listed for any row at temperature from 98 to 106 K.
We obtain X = 119.3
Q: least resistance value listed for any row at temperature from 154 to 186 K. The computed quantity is 231.8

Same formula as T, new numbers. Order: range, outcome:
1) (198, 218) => 219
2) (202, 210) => 225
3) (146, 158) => 229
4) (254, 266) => 236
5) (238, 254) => 236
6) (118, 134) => 230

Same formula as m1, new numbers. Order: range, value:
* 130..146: 231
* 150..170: 240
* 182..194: 276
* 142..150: 230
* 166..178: 255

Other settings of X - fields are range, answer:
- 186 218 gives 293.9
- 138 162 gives 236.7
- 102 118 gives 200.9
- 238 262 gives 239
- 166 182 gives 268.6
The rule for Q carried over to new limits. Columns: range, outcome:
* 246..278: 233.5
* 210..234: 195.3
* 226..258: 233.8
